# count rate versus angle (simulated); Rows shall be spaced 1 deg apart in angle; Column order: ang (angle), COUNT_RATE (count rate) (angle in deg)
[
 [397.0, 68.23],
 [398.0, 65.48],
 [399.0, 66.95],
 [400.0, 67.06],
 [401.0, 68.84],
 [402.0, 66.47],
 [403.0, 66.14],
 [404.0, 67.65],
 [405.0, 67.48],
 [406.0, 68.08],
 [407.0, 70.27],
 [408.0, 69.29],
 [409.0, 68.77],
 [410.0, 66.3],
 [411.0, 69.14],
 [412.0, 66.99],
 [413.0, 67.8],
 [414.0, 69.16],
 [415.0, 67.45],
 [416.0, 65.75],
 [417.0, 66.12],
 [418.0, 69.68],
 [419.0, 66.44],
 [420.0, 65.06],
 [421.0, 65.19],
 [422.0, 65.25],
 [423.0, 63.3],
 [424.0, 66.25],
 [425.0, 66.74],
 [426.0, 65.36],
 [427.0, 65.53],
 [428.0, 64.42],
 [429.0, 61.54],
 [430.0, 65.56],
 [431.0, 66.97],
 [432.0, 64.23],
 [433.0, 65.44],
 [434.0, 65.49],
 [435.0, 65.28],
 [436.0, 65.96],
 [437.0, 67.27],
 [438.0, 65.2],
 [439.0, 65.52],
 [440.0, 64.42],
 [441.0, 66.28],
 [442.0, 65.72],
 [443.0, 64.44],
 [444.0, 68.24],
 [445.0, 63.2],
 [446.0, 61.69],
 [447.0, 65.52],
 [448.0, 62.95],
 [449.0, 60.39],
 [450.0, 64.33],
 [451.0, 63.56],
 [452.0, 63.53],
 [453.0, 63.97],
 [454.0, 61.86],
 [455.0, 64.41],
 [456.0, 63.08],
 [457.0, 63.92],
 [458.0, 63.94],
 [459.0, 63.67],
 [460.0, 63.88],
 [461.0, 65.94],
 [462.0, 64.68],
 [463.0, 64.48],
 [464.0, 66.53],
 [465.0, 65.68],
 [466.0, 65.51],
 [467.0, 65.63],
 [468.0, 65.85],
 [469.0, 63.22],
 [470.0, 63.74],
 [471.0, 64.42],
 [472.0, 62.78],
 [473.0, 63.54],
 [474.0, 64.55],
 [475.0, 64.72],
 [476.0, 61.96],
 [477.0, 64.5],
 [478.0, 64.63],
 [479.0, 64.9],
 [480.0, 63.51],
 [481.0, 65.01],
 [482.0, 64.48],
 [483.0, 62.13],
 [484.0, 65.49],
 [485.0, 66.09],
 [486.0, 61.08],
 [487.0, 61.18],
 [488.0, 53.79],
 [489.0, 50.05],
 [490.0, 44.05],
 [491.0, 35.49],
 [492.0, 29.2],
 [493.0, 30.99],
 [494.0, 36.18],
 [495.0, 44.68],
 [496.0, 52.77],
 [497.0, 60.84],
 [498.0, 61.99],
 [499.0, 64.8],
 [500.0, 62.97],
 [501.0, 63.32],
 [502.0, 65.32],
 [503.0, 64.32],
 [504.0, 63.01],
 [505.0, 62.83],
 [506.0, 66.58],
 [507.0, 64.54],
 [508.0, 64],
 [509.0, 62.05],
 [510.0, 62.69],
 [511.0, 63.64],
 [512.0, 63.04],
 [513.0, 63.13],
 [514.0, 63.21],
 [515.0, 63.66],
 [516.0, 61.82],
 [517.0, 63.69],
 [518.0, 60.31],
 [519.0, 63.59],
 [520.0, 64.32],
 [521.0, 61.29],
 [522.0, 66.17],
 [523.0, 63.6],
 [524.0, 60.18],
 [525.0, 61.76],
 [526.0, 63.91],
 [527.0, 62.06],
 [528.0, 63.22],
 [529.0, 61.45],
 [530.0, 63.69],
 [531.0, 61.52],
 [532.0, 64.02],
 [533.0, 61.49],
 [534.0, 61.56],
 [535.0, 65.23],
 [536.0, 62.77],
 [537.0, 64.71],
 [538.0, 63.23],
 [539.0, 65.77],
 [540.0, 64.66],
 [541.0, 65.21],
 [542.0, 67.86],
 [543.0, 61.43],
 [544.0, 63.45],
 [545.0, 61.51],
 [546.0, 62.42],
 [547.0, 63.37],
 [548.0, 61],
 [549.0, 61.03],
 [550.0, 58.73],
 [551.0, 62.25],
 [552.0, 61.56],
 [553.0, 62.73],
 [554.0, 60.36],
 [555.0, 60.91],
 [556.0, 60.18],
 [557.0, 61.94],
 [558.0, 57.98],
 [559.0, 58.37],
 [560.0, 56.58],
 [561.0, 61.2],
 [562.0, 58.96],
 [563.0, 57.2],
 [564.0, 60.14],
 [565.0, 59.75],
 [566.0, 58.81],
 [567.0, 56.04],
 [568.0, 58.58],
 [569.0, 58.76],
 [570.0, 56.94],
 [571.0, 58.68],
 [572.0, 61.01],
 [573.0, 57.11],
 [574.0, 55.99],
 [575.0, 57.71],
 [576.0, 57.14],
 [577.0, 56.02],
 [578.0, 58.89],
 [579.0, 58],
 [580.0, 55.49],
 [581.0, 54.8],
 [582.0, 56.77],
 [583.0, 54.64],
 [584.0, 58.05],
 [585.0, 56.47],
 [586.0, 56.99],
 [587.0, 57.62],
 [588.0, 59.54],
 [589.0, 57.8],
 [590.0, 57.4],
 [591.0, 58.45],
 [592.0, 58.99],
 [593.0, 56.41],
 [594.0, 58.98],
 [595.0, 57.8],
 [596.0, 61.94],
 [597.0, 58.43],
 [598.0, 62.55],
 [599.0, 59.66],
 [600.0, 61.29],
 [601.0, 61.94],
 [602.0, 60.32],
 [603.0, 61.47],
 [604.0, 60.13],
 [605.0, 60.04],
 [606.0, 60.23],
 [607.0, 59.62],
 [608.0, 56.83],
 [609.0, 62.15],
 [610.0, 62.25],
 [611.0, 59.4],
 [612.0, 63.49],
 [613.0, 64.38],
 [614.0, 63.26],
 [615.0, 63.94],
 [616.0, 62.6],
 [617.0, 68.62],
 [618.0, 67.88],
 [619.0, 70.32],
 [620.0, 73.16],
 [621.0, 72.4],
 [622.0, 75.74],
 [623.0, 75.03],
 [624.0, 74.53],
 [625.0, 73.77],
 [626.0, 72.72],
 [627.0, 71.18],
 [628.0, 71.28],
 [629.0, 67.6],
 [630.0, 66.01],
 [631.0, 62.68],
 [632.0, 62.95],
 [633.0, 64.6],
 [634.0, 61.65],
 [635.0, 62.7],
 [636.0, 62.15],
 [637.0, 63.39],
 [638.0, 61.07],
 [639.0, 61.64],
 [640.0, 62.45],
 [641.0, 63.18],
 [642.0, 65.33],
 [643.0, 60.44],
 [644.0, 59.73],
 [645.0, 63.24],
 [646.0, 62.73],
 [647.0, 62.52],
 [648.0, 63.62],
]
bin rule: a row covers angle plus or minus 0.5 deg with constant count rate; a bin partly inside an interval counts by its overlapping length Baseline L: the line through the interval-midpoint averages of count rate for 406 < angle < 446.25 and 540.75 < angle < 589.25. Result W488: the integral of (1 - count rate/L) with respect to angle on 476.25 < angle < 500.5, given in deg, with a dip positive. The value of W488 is 2.9 deg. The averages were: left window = 66.1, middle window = 55.5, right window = 59.2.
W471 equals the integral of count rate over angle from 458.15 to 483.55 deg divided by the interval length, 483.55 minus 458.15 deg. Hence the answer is 64.4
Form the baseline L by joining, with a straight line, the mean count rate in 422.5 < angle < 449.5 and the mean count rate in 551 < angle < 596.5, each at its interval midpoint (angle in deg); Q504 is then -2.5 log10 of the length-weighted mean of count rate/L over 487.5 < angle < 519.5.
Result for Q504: 0.08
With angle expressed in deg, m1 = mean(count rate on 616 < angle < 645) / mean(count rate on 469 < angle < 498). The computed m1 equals 1.2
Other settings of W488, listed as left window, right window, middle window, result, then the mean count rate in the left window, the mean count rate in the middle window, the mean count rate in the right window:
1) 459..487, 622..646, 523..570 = 2.5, 64.3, 61.5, 65.8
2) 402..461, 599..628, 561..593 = 3.9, 65.5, 57.7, 65.7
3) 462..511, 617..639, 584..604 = 2.1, 59.9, 59.2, 68.1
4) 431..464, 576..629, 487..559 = 3.7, 64.5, 60.2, 62.3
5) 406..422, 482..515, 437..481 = -1.5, 67.5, 64.3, 57.6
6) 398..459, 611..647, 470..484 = 0.4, 65.7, 64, 66.1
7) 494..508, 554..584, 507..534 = -1.3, 60.6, 62.8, 58.1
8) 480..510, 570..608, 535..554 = -1.7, 57.1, 63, 58.5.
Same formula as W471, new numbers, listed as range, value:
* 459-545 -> 61.4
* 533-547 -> 63.7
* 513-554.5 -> 62.8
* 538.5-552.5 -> 62.9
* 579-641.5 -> 62.7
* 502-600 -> 60.8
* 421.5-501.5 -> 61.8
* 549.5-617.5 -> 59.4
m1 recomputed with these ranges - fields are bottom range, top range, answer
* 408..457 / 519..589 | 0.93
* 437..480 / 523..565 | 0.96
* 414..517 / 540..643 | 0.99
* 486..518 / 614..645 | 1.16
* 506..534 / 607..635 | 1.06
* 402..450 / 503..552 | 0.96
